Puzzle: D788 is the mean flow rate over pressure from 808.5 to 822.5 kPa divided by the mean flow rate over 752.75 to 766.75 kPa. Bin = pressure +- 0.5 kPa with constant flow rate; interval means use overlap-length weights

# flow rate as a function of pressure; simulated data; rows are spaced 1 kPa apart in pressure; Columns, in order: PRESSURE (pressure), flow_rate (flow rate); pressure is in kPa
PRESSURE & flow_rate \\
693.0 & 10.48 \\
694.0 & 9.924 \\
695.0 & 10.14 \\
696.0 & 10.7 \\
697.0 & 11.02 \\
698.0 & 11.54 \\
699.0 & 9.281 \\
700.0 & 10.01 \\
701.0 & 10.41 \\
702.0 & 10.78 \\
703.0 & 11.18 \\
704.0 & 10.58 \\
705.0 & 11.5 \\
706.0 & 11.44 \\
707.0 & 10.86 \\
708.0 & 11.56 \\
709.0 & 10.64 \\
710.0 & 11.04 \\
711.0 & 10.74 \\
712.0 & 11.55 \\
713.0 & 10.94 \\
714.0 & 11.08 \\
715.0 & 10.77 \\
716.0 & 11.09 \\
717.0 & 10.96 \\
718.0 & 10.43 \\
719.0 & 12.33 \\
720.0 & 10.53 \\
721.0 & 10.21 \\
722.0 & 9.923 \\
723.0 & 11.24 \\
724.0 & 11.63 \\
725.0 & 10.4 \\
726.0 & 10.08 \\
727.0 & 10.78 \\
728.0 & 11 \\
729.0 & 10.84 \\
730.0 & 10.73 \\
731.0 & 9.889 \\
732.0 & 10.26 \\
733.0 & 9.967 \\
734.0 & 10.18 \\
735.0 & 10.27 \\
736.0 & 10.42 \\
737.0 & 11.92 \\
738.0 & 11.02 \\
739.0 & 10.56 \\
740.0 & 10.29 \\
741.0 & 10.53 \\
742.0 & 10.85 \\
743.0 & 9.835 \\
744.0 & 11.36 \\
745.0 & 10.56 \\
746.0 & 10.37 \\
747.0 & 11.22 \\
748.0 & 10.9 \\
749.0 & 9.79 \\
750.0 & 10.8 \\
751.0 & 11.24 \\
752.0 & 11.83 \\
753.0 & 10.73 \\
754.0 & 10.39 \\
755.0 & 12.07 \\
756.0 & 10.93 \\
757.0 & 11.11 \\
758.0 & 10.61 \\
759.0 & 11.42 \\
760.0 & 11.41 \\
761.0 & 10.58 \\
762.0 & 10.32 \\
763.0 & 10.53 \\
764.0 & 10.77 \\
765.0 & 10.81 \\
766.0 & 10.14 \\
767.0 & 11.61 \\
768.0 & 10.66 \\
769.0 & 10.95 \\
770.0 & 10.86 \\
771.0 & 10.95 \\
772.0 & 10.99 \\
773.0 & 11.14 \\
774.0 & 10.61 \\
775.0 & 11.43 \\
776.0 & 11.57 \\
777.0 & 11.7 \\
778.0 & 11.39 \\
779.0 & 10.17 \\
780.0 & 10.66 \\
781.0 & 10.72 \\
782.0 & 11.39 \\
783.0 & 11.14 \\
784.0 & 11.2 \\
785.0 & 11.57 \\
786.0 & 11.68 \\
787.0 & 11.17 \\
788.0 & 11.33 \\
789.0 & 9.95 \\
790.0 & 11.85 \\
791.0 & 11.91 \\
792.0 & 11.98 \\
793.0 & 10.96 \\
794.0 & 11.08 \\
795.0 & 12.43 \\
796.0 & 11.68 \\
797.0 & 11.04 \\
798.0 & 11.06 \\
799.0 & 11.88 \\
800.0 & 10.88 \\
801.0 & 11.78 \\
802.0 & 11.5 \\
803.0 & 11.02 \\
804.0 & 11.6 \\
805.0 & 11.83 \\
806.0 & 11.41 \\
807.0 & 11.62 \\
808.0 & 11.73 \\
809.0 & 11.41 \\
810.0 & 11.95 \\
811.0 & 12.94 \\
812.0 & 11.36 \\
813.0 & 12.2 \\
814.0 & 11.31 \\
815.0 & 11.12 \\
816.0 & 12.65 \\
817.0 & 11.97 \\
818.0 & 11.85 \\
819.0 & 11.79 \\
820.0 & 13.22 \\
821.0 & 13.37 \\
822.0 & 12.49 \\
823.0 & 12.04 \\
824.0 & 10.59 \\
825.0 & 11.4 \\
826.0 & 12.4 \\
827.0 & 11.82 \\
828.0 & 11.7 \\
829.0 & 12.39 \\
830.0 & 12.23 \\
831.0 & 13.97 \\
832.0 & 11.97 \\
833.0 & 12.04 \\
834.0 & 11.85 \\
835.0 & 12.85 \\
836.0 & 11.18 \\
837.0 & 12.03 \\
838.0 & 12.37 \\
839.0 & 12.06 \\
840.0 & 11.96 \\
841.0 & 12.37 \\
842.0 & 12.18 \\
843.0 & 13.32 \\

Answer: 1.1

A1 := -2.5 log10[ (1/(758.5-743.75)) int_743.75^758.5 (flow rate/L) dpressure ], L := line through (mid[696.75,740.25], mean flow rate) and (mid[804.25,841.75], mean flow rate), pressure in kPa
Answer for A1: 0.02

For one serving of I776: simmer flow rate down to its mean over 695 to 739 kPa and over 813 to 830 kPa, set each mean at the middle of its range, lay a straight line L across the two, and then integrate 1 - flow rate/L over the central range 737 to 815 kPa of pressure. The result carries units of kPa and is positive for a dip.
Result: 2.2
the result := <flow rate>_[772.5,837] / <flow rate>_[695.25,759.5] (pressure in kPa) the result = 1.1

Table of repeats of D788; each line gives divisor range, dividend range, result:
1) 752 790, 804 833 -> 1.09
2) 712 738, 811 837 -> 1.13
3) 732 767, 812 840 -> 1.12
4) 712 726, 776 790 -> 1.02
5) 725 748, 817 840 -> 1.15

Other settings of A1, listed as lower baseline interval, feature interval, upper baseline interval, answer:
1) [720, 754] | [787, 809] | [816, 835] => 0.03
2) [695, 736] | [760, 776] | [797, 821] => 0.04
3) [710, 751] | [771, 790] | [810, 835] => 0.03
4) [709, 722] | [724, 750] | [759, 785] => 0.04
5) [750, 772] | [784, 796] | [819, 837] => 0.00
